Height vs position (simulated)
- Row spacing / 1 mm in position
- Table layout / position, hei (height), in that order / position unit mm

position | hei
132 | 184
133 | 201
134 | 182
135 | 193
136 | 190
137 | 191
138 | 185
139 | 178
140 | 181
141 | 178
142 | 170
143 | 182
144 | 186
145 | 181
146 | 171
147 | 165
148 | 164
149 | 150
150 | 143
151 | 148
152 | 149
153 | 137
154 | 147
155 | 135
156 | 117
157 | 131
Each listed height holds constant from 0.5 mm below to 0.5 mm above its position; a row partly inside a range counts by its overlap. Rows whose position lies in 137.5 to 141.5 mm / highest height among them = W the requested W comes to 185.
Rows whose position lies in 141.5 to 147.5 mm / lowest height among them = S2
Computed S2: 165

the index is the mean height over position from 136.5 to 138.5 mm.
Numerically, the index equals 188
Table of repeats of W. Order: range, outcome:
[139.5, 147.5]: 186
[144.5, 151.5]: 181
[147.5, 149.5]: 164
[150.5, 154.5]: 149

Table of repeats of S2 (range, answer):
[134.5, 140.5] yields 178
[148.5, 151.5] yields 143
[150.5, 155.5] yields 135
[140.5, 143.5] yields 170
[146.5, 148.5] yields 164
